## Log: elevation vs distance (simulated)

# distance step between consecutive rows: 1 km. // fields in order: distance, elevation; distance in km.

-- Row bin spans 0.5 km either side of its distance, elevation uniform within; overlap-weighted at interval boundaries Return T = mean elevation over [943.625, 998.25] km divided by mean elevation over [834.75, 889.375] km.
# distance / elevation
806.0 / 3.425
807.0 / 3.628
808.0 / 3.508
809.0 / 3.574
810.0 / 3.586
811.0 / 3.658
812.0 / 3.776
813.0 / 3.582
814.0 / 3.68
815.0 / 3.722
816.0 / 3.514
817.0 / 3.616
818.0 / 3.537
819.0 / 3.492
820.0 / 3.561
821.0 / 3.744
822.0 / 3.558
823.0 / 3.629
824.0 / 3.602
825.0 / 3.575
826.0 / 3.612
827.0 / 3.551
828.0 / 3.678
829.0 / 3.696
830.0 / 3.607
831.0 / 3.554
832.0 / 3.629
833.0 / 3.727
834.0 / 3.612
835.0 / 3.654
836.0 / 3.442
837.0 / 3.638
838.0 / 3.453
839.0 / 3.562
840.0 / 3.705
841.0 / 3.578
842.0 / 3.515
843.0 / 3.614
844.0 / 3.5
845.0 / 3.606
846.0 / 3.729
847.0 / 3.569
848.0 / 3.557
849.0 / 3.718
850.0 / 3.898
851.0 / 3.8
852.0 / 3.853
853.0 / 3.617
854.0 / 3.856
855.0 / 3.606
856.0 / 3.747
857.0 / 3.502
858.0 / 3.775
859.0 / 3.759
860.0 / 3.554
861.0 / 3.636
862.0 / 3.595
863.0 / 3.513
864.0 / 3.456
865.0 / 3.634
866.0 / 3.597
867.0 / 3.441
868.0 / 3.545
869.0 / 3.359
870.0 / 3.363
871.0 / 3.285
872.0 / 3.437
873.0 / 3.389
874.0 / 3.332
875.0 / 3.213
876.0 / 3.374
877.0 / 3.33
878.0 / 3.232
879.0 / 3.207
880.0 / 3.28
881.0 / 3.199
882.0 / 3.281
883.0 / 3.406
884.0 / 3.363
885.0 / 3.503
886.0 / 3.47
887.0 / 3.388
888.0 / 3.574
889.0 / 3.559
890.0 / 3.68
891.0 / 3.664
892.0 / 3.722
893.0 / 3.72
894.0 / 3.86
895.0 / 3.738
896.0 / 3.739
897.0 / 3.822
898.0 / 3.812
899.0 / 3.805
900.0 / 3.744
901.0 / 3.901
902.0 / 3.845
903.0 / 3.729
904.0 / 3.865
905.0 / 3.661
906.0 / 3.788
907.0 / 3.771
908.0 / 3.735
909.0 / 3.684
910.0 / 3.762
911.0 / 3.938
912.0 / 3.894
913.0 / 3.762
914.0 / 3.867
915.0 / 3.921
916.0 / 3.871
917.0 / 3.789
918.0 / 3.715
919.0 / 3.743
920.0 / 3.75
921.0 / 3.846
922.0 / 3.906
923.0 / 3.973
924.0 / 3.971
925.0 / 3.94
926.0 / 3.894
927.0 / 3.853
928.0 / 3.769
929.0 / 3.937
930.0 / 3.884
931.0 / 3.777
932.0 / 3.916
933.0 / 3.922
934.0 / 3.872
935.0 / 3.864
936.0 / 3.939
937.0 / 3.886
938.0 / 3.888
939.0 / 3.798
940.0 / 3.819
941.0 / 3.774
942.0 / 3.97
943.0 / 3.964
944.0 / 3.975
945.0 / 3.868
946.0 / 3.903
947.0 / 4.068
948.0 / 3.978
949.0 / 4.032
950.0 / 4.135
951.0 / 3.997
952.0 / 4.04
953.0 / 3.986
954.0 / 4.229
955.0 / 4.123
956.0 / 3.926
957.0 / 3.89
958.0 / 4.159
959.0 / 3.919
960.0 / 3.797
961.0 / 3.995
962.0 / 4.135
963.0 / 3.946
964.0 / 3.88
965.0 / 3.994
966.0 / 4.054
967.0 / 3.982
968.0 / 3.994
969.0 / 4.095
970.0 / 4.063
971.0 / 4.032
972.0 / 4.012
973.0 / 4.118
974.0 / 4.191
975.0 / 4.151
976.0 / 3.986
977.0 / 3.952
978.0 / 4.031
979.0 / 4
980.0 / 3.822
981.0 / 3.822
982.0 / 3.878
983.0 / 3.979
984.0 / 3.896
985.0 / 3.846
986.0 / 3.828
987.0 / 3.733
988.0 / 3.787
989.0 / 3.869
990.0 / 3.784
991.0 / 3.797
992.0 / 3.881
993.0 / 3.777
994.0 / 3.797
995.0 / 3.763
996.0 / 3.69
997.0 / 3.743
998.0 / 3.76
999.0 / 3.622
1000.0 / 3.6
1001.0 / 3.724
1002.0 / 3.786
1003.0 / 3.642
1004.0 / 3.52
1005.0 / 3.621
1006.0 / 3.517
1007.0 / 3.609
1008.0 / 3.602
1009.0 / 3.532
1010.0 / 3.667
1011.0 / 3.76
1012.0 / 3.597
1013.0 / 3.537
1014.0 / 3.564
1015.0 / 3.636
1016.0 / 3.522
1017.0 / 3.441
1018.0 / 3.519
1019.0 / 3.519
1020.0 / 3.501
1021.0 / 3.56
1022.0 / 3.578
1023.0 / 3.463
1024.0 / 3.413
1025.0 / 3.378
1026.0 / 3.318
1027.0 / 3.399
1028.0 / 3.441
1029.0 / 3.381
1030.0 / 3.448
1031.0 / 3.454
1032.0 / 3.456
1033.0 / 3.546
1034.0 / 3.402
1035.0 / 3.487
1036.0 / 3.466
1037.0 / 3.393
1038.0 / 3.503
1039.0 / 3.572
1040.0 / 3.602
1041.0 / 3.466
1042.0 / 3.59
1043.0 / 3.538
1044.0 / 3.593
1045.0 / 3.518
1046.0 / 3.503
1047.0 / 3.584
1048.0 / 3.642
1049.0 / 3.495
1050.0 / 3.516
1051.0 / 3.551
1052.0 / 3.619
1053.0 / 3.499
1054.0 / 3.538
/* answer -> 1.12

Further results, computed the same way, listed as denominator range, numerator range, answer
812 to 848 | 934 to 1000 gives 1.09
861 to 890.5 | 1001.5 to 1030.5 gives 1.03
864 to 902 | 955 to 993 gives 1.12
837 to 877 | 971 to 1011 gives 1.07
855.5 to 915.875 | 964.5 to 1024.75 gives 1.05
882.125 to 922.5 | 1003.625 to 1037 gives 0.94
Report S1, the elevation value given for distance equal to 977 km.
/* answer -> 3.952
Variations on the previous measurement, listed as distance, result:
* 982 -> 3.878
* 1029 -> 3.381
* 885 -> 3.503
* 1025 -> 3.378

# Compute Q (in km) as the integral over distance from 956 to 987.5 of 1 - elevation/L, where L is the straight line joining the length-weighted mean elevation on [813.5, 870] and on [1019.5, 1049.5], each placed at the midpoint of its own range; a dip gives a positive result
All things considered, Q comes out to -4.0 km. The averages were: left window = 3.61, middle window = 3.97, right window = 3.49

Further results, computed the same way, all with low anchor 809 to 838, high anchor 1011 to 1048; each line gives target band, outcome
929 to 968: -4.51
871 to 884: 1.00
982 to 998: -1.31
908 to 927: -1.50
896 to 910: -0.82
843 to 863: -0.42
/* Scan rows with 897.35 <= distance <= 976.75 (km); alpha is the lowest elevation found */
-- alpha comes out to 3.661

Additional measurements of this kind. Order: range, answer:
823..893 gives 3.199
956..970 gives 3.797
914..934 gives 3.715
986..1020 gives 3.441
